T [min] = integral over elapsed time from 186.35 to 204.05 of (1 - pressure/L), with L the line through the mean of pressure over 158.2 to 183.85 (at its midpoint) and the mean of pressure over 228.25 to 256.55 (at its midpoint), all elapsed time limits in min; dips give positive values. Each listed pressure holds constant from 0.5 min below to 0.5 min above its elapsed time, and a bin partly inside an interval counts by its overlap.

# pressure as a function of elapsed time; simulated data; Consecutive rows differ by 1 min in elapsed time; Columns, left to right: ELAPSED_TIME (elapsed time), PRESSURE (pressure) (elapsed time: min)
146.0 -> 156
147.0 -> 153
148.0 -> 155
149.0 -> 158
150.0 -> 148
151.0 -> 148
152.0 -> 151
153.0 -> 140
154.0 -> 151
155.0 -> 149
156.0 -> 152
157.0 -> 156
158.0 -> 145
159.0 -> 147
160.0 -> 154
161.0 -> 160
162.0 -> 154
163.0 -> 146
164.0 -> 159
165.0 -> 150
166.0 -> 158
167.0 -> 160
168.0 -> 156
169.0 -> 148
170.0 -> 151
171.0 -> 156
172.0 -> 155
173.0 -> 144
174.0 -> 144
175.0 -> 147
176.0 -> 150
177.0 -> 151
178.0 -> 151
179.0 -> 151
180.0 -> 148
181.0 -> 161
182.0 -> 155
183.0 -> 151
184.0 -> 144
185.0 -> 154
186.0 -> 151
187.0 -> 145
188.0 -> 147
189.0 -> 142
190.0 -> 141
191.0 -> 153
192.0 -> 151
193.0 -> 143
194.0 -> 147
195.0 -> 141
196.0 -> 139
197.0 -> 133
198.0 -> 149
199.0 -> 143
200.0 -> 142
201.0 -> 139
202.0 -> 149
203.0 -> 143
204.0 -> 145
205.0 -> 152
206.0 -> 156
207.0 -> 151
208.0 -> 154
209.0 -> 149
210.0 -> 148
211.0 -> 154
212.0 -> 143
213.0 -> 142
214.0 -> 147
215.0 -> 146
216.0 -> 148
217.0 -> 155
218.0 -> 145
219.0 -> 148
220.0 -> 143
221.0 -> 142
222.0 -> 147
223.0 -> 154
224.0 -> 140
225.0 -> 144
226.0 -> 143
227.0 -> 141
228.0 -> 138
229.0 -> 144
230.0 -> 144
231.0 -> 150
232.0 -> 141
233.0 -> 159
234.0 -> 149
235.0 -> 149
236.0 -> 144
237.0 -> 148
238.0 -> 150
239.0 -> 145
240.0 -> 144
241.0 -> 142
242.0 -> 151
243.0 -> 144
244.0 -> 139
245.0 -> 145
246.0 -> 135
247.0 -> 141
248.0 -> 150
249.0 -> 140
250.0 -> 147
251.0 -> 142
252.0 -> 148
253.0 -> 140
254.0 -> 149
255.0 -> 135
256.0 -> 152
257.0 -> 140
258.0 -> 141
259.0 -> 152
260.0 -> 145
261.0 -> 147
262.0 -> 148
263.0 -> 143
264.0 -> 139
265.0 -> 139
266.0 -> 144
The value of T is 0.7 min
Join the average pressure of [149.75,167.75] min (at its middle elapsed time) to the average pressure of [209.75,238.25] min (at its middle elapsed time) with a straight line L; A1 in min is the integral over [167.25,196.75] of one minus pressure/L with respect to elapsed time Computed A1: 0.2 min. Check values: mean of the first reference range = 152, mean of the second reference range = 146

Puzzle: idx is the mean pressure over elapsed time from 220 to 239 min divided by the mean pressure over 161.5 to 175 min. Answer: 0.96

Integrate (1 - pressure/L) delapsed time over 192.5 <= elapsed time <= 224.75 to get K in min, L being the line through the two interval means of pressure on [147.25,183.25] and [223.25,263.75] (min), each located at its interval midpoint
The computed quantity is 0.4 min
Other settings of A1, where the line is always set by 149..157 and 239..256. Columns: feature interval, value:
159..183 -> -0.7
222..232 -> 0.0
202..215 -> -0.2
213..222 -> -0.1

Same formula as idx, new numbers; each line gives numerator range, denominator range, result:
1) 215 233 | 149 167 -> 0.96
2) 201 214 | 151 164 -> 0.98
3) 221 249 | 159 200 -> 0.97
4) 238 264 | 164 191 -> 0.96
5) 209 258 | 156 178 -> 0.96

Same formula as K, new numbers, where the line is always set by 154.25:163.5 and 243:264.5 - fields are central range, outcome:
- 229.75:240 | -0.2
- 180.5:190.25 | 0.0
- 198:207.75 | 0.1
